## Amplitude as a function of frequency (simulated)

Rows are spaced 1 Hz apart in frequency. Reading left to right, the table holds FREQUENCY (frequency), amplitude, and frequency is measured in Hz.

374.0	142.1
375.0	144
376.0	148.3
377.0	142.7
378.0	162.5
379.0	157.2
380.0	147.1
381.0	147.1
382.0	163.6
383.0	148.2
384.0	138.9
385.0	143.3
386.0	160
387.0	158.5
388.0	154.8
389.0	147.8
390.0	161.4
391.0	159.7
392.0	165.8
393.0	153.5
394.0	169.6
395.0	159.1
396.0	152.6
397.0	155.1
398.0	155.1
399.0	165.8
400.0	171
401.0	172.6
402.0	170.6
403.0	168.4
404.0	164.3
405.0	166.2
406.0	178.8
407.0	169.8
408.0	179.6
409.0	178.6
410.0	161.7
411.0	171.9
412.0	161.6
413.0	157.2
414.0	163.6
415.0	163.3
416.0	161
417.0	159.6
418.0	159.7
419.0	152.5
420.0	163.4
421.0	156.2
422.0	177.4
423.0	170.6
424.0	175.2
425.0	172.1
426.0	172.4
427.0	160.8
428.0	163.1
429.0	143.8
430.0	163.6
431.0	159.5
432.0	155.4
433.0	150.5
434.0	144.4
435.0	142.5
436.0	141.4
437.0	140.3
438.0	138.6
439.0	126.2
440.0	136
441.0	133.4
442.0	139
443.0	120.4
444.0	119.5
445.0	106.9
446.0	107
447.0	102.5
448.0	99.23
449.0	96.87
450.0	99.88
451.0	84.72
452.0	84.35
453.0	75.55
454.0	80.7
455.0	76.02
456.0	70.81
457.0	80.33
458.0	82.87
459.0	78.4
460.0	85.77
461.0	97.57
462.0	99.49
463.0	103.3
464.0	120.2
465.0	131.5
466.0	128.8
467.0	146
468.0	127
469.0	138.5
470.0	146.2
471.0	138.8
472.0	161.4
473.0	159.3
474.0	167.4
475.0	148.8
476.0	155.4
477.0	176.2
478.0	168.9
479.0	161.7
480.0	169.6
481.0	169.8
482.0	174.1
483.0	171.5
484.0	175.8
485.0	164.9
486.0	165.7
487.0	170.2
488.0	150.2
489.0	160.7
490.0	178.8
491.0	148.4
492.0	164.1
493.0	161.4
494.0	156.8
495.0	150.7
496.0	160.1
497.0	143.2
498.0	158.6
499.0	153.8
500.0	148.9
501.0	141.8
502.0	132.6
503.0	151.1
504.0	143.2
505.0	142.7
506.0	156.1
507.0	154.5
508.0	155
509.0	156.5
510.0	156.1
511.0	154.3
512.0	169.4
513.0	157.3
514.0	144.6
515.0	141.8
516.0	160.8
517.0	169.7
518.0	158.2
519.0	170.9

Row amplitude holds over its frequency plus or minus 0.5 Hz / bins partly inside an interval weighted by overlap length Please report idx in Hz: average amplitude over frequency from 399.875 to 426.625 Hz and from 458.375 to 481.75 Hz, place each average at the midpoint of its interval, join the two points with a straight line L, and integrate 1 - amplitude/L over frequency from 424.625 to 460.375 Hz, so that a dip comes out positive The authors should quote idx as 7.7 Hz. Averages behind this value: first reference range 167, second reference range 138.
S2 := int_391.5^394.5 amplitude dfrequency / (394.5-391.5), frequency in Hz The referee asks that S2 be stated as 163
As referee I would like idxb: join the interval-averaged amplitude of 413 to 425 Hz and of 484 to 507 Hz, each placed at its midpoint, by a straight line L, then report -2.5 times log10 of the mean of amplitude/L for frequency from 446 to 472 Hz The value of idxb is 0.460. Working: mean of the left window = 164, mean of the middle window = 104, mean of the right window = 155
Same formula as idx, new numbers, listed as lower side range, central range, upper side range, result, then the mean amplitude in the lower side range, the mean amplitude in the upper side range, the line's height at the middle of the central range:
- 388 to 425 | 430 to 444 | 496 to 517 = 1.74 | 164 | 152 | 161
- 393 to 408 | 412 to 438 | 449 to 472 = -3.29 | 166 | 105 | 141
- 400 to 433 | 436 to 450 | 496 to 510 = 3.50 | 165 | 150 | 161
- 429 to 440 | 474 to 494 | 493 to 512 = -1.99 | 146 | 152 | 150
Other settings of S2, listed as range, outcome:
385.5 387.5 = 159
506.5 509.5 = 155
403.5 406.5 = 170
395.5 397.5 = 154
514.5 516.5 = 151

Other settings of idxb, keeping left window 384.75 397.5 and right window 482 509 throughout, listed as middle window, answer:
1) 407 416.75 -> -0.06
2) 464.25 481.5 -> 0.03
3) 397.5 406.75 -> -0.07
